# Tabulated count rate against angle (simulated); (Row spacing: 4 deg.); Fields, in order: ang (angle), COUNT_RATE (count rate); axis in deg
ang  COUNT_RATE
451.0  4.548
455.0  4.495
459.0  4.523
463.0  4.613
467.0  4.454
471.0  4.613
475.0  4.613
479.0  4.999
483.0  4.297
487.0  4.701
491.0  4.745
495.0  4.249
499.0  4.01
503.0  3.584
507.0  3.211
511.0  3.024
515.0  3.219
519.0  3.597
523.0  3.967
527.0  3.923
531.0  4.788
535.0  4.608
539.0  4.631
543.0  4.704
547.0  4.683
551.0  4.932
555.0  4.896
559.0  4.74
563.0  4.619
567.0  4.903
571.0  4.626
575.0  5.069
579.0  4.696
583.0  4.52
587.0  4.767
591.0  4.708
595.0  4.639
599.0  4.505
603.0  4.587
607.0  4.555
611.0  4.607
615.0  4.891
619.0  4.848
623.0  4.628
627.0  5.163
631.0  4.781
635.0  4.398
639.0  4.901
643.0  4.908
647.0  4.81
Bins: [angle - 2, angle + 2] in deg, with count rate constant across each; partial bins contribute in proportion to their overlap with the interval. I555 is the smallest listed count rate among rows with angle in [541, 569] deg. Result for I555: 4.619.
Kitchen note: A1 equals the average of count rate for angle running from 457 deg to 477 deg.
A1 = 4.56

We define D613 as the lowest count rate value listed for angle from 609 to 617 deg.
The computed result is 4.607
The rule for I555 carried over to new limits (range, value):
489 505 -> 3.584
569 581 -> 4.626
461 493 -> 4.297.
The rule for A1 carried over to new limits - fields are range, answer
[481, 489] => 4.5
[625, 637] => 4.78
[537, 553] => 4.74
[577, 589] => 4.66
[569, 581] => 4.8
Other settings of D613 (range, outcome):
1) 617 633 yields 4.628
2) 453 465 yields 4.495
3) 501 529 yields 3.024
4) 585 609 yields 4.505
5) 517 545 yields 3.597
